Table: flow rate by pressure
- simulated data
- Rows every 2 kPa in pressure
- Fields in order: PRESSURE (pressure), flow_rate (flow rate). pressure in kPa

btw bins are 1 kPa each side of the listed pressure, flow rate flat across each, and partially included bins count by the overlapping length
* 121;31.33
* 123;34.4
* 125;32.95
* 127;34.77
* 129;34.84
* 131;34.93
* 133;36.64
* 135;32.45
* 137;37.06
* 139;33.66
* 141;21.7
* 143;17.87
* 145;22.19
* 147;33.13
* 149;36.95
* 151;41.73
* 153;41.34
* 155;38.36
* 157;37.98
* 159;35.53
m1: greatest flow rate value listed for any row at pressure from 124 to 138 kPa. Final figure 37.06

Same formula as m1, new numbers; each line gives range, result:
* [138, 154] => 41.73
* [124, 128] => 34.77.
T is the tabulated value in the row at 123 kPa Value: 34.4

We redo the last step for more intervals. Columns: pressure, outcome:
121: 31.33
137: 37.06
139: 33.66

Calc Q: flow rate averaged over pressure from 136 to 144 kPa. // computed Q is 27.6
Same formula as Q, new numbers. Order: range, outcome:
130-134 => 35.8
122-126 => 33.7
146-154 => 38.3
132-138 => 35.4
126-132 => 34.8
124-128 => 33.9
